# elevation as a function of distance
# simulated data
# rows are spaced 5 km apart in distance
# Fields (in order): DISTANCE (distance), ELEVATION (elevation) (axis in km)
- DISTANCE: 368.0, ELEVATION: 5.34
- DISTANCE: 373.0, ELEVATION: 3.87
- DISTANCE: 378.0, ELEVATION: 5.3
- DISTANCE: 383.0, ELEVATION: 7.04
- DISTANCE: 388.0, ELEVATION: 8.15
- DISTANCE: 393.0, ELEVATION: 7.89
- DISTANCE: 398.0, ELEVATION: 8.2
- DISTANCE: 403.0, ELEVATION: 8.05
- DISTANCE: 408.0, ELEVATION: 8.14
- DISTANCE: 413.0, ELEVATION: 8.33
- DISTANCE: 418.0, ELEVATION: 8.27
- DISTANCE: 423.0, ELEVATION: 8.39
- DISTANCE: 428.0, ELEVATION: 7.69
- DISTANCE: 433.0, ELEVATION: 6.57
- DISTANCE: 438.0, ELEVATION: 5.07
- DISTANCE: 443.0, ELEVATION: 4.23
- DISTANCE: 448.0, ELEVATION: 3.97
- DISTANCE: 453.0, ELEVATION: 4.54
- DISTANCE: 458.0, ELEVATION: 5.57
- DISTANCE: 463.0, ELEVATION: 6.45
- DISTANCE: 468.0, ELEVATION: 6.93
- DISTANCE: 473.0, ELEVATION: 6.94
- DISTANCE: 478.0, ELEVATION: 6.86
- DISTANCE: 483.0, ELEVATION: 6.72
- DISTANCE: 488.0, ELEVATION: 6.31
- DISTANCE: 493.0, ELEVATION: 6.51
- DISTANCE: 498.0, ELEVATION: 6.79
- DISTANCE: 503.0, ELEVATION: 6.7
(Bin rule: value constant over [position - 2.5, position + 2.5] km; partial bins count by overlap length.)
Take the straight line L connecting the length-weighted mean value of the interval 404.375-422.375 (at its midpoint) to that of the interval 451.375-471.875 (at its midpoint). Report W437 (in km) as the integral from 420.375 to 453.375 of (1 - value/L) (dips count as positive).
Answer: 6.26 km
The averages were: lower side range 8.25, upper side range 6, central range 5.87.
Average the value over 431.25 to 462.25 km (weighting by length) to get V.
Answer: 5.04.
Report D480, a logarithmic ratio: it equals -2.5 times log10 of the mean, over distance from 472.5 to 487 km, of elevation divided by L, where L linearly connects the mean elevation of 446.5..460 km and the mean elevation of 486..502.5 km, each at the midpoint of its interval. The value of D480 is -0.15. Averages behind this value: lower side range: 4.71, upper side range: 6.56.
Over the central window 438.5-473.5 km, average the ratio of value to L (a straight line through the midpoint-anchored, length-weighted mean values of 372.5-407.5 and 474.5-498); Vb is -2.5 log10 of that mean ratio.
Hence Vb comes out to 0.25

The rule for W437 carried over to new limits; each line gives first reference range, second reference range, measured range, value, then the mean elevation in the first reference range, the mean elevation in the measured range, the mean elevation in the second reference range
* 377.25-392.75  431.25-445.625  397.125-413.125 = -4.3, 7.16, 8.16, 5.21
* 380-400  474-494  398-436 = -2.4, 7.75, 7.9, 6.63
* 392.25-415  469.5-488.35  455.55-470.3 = 1.5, 8.14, 6.31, 6.76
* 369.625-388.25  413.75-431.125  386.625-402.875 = -3.5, 5.81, 8.07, 8.08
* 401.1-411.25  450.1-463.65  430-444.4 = 2.2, 8.12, 5.45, 5.35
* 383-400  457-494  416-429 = -1.3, 7.92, 8.16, 6.58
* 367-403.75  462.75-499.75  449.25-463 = 3.1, 6.72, 5.21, 6.7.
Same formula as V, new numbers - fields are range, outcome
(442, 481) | 5.76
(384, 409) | 8.02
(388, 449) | 7.19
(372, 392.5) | 6.43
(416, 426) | 8.3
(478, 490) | 6.6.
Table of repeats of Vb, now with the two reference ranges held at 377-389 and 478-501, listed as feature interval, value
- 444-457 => 0.46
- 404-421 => -0.21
